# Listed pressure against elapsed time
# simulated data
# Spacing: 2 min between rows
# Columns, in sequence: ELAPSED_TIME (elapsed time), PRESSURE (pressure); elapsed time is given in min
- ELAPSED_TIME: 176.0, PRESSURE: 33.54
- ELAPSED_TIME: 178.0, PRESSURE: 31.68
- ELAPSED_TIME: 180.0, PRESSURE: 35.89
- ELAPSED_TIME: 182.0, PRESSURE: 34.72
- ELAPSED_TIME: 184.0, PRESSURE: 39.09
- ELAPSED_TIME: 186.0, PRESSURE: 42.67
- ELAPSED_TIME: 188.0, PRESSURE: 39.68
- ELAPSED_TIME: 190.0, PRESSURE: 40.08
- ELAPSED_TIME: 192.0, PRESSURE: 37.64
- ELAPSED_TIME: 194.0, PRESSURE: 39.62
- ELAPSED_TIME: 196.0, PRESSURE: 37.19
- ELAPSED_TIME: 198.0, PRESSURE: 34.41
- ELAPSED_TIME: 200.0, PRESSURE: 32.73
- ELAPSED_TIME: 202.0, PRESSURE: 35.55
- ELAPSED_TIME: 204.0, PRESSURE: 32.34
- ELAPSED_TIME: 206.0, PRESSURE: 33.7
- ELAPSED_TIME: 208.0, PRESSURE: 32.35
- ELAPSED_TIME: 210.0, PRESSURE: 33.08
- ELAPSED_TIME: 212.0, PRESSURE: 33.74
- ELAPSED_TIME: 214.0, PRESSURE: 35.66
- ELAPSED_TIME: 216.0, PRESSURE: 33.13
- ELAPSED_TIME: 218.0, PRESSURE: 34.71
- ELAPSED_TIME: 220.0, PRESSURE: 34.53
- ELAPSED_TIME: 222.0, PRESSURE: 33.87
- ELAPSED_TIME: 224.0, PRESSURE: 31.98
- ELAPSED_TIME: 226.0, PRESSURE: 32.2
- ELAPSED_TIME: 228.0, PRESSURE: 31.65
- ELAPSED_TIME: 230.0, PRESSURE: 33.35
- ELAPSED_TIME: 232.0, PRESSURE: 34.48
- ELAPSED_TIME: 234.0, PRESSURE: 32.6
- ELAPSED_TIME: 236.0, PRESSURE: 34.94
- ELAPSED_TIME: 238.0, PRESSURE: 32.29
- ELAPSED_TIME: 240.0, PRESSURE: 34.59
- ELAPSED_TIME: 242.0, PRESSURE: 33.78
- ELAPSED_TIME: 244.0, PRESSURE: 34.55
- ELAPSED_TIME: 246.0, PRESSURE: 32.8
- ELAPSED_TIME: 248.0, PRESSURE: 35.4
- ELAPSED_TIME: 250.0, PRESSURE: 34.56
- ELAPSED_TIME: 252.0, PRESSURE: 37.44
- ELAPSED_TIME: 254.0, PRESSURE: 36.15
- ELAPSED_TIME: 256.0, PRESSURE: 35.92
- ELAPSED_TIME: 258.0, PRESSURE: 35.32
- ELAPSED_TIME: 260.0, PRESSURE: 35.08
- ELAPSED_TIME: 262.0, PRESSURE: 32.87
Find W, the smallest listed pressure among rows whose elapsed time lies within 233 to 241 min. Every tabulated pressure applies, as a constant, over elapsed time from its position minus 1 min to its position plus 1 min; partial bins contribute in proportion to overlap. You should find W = 32.29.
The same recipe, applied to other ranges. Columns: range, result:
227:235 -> 31.65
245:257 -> 32.8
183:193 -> 37.64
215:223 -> 33.13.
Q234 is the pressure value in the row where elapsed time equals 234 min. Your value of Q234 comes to 32.6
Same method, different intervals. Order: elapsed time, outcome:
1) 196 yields 37.19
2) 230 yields 33.35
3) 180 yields 35.89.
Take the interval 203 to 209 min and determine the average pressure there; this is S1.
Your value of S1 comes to 32.8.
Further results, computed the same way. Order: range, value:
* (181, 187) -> 38.8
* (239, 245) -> 34.3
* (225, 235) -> 32.9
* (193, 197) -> 38.4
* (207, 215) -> 33.7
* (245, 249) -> 34.1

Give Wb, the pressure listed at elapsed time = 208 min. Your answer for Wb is 32.35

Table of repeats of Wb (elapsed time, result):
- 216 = 33.13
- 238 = 32.29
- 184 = 39.09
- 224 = 31.98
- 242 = 33.78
